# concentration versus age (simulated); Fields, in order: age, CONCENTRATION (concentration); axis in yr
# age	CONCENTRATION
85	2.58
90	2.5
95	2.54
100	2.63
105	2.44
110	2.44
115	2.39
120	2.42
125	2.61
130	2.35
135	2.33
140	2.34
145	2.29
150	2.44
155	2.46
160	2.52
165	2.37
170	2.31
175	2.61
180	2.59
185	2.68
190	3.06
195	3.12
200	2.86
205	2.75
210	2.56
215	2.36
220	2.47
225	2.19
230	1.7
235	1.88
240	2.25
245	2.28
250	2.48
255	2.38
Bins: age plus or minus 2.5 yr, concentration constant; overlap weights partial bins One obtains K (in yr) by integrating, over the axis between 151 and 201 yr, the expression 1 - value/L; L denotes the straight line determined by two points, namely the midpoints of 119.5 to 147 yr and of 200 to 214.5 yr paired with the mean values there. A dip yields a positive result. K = -2.0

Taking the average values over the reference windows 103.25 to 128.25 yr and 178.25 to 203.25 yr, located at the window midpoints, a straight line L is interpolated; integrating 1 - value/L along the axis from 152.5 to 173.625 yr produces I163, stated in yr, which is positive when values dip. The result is 2.3 yr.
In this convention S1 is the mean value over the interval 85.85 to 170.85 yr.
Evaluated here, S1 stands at 2.44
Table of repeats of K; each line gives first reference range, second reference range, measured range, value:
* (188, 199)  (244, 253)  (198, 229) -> 3.7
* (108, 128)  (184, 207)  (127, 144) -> 1.5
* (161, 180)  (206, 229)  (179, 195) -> -2.8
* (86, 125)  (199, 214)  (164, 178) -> 0.9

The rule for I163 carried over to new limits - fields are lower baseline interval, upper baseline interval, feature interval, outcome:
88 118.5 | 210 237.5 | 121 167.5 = -0.7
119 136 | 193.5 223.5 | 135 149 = 0.8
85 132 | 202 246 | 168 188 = -1.7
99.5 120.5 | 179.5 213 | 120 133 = 0.3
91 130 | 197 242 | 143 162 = 0.0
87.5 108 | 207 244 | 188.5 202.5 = -4.4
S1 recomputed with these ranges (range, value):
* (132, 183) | 2.43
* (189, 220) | 2.75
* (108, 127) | 2.46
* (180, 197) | 2.9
